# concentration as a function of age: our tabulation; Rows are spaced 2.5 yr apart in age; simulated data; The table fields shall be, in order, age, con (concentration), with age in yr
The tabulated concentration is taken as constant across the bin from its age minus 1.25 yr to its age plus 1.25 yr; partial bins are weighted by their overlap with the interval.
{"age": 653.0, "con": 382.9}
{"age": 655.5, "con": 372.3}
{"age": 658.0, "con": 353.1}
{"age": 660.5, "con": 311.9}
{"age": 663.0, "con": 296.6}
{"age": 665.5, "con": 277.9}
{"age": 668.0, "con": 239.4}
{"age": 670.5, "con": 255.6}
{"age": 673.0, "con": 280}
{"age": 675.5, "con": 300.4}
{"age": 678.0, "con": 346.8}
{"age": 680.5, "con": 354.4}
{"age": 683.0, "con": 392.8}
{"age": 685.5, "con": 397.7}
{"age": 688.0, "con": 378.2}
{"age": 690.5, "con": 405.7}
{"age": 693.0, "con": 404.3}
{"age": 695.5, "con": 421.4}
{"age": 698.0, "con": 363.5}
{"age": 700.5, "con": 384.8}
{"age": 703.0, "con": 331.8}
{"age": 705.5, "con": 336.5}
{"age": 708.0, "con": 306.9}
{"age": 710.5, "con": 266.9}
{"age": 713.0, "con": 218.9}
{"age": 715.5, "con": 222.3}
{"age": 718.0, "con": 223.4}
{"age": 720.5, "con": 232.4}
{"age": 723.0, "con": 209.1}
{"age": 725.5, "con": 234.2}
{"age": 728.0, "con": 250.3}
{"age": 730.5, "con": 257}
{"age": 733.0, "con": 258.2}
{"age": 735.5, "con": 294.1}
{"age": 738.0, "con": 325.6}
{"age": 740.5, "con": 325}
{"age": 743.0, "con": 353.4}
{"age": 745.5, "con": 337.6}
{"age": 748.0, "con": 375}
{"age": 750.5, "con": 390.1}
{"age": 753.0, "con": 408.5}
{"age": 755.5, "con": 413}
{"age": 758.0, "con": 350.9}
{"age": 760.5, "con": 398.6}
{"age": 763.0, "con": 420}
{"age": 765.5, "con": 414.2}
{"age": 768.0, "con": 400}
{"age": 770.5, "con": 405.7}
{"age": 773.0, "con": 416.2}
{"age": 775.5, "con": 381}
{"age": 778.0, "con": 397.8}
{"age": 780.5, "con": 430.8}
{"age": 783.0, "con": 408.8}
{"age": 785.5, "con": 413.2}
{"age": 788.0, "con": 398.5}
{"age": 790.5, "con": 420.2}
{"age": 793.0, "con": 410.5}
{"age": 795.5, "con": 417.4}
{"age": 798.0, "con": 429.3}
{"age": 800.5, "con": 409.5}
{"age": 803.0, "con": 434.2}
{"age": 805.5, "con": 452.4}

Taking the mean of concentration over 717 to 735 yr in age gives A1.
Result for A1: 240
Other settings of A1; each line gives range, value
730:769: 359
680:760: 326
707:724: 239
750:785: 403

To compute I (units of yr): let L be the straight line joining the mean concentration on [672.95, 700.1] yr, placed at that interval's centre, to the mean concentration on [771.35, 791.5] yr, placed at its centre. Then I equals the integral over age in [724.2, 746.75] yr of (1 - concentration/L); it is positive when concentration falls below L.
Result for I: 5.7 yr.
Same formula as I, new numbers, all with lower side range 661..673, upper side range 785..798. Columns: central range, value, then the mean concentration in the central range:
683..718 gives -3.6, 339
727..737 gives 2.3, 267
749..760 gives -0.6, 391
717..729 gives 3.8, 230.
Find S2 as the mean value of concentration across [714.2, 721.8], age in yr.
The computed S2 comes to 226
